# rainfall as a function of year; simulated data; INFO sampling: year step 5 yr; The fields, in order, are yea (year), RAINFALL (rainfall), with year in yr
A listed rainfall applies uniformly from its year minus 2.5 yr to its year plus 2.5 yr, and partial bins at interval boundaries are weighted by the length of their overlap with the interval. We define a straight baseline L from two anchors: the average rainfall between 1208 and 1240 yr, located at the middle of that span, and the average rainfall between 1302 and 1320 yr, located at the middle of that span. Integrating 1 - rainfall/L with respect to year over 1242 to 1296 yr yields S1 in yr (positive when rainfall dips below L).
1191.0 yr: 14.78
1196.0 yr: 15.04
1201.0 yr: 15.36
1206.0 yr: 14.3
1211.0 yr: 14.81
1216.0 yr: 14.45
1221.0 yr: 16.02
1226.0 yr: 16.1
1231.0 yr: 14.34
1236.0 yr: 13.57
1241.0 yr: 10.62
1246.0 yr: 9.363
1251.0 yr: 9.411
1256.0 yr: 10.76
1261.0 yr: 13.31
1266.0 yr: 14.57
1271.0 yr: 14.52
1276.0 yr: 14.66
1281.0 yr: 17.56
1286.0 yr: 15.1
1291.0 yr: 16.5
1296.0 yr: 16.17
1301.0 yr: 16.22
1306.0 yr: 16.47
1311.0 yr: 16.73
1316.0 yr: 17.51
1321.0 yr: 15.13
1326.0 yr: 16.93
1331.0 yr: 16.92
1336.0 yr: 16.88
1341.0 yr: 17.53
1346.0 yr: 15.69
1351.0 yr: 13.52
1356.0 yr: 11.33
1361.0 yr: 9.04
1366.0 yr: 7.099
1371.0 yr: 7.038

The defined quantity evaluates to 7.4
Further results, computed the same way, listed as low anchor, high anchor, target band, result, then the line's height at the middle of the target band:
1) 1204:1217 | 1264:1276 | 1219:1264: 6.05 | 14.6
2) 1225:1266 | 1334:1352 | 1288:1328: -4.82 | 14.7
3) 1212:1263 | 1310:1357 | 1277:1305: -3.21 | 14.6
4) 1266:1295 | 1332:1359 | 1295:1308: -0.75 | 15.4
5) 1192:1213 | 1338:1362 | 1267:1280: -0.54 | 14.3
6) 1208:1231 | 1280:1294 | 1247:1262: 4.75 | 15.8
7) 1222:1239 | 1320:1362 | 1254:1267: 1.75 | 14.8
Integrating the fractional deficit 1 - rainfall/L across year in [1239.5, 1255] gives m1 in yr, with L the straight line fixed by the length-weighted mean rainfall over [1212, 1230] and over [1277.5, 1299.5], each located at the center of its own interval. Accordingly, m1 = 5.8 yr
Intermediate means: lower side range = 15.4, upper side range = 16.3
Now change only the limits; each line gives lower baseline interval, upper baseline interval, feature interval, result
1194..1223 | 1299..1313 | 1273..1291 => 0.3 yr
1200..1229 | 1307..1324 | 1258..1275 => 1.9 yr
